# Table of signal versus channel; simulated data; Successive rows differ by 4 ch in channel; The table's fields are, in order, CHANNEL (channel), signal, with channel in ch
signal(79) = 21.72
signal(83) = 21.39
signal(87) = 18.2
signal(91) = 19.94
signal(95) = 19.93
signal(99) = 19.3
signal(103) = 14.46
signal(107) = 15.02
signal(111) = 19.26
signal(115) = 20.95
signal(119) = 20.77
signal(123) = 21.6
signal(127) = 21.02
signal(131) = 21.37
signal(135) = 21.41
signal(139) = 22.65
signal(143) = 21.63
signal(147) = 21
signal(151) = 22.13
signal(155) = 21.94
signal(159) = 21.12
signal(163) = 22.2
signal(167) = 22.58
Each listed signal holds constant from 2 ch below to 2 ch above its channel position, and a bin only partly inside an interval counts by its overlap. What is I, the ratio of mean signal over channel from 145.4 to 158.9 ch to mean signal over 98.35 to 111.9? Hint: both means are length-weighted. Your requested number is 1.3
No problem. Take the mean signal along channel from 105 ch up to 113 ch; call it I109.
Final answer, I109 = 17.1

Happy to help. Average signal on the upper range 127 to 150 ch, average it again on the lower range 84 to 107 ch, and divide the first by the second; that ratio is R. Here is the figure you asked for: 1.19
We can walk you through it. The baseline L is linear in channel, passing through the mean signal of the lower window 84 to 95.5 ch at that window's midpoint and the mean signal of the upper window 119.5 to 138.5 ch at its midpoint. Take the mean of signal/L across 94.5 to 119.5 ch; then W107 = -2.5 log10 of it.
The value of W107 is 0.11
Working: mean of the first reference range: 19.5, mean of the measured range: 18.3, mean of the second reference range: 21.4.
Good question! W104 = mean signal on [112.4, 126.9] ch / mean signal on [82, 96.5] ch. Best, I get 1.06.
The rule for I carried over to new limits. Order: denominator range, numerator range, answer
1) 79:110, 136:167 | 1.18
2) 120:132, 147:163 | 1.02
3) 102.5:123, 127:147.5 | 1.16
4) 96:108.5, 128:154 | 1.31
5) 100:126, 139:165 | 1.16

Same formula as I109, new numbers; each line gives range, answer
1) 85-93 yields 19.1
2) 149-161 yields 21.7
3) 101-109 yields 14.7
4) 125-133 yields 21.2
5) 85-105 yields 18.4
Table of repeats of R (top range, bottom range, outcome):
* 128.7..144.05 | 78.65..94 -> 1.08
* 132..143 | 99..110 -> 1.37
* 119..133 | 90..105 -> 1.16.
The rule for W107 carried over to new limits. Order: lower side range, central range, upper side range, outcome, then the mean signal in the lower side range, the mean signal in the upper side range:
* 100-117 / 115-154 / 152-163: -0.09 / 17.5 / 21.7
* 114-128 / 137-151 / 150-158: -0.01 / 21.1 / 21.9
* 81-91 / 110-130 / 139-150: 0.00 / 19.8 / 21.6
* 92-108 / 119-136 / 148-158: -0.08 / 17.5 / 21.8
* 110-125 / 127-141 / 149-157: -0.02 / 20.7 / 22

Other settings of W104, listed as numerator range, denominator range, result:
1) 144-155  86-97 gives 1.11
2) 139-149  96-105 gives 1.25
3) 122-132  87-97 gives 1.09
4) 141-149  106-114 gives 1.19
